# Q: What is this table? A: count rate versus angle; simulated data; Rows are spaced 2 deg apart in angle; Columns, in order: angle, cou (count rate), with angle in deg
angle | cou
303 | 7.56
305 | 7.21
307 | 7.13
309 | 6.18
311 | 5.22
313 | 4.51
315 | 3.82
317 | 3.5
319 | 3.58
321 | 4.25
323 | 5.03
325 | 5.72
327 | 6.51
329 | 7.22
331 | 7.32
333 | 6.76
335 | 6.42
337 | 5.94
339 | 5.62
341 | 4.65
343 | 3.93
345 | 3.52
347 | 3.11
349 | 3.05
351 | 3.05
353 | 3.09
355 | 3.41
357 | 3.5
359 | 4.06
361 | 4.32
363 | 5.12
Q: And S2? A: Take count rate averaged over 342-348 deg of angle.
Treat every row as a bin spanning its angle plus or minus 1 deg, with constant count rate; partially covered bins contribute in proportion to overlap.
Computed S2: 3.52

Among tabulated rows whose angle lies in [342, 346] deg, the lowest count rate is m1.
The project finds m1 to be 3.52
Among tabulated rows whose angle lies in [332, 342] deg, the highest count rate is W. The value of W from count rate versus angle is 6.76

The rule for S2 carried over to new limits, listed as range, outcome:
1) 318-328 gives 5.02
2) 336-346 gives 4.73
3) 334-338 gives 6.18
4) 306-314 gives 5.76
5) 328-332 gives 7.27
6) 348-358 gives 3.22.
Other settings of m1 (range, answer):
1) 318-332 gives 3.58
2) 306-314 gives 4.51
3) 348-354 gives 3.05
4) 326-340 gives 5.62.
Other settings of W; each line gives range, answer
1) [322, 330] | 7.22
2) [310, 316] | 5.22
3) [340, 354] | 4.65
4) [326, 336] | 7.32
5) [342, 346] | 3.93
